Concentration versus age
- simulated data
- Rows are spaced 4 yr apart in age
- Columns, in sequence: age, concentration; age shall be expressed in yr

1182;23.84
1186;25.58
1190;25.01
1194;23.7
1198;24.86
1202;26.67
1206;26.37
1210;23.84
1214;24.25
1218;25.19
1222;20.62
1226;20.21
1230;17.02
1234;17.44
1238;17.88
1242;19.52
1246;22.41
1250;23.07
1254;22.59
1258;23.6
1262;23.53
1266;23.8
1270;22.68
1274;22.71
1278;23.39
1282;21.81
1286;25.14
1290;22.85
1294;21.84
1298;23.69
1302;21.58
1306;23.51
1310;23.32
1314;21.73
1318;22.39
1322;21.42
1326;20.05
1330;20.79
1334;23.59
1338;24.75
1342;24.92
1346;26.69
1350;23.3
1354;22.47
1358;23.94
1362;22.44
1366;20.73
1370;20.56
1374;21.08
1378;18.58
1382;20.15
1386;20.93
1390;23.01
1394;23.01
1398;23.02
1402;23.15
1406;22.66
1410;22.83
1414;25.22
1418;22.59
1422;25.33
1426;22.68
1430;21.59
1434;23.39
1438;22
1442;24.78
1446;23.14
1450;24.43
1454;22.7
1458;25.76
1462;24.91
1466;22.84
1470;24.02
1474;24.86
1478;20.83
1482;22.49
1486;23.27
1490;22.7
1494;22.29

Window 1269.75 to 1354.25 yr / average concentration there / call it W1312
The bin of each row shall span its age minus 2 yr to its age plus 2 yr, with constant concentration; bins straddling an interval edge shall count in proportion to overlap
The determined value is 23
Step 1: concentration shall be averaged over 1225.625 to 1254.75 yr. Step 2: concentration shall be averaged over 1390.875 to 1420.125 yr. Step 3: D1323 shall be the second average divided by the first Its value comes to 1.17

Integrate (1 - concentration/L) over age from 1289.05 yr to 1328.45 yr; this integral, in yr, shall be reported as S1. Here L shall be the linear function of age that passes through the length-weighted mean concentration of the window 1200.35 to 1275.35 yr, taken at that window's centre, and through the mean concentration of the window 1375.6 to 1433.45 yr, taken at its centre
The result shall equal 0.3 yr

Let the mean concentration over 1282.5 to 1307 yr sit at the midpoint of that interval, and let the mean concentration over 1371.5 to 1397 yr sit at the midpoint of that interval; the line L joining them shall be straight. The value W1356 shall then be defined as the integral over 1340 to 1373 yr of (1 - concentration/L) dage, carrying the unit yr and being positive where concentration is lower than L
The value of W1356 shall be -2.0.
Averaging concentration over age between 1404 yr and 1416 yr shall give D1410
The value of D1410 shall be 23.6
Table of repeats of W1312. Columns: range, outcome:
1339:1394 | 22.3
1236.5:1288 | 22.5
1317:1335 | 21.5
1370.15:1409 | 21.7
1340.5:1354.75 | 24.5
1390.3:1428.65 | 23.3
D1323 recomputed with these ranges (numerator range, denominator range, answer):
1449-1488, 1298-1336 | 1.07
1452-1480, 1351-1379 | 1.10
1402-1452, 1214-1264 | 1.10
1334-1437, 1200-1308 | 1.01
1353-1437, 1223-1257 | 1.11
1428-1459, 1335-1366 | 0.98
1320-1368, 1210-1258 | 1.08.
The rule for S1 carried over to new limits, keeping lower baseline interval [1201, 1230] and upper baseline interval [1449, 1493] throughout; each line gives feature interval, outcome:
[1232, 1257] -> 2.91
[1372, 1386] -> 2.00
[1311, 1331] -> 1.69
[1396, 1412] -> 0.35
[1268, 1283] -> 0.42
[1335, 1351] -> -1.05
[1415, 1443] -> 0.29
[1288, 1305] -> 0.59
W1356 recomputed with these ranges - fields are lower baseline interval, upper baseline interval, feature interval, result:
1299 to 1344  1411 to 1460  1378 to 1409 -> 1.58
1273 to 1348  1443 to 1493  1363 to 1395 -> 3.04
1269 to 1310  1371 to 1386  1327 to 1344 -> -1.46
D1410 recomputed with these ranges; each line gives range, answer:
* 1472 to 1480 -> 22.8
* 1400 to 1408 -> 22.9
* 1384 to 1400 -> 22.5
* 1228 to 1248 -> 18.9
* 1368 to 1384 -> 20.1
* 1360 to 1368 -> 21.6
